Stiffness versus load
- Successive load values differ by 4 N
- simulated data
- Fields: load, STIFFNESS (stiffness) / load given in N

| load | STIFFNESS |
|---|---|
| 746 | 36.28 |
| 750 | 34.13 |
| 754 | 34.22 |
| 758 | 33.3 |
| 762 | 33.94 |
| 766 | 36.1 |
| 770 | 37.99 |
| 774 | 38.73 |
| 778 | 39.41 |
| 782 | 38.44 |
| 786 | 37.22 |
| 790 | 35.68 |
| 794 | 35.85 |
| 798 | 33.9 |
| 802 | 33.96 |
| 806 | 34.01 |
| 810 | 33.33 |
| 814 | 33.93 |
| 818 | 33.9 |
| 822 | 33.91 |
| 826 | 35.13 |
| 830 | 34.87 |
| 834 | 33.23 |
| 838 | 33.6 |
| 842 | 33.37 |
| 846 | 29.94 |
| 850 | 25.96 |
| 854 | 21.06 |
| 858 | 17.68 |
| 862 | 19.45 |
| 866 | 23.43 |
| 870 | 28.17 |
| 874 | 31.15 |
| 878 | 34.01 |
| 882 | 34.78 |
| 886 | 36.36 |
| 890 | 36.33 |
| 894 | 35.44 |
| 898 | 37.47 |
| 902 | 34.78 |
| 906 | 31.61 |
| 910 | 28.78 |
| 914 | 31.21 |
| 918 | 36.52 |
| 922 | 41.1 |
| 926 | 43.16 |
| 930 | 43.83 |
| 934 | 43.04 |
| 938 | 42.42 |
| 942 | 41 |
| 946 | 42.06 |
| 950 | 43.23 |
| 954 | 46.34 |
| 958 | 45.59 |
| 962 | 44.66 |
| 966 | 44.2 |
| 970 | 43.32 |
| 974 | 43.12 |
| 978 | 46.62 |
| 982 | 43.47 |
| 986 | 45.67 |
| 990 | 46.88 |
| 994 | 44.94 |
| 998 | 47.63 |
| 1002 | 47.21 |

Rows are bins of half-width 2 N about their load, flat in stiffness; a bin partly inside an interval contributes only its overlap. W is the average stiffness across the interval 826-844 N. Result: 33.9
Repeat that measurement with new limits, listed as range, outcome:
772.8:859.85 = 33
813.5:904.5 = 31.2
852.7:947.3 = 34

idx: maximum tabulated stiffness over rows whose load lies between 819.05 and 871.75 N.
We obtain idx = 35.13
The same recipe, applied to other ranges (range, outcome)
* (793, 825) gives 35.85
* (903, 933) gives 43.83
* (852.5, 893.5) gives 36.36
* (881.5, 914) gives 37.47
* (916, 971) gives 46.34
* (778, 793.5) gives 39.41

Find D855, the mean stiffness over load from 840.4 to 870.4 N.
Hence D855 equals 24.6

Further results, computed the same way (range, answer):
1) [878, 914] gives 34.2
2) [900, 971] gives 40.3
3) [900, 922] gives 33.4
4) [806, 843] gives 33.9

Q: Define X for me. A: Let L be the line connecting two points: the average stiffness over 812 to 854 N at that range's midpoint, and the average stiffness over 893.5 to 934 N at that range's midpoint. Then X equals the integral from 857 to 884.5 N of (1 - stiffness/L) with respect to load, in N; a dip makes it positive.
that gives 5.6 N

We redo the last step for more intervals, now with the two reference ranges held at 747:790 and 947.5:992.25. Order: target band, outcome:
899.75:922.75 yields 4.7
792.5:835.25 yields 4.5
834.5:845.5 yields 1.8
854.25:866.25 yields 6.1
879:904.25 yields 3.5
